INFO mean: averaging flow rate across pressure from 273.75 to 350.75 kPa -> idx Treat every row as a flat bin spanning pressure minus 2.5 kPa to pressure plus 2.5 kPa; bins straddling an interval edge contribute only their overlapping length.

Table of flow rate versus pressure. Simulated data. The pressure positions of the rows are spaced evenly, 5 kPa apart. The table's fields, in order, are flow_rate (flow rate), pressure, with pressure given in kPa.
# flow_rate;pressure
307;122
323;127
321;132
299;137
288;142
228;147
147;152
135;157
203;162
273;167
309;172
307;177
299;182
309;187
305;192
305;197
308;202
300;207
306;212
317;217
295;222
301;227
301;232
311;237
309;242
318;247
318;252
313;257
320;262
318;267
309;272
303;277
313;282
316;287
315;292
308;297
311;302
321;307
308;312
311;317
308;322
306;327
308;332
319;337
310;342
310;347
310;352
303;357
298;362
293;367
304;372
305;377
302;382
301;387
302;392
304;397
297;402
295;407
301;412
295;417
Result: 311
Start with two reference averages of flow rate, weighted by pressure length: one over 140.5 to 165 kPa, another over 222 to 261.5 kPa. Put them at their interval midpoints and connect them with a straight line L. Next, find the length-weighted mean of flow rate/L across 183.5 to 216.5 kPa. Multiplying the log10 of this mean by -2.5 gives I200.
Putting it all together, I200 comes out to -0.19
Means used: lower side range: 198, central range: 306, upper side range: 310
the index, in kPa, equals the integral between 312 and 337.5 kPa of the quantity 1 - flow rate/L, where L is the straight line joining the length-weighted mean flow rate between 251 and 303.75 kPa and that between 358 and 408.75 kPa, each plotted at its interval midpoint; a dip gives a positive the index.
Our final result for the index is -0.2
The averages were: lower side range 313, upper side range 300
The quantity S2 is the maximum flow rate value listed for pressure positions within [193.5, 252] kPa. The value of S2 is 318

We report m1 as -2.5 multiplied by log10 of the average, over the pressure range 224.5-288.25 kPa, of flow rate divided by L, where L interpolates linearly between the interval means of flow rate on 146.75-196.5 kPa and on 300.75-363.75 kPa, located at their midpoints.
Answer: -0.10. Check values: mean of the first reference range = 255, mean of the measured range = 311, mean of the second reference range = 310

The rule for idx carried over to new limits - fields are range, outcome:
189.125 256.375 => 307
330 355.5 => 311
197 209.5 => 304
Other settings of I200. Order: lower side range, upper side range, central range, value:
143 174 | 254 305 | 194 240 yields -0.159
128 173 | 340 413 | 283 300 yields -0.118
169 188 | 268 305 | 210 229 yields 0.009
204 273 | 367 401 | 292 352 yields -0.020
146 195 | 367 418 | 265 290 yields -0.133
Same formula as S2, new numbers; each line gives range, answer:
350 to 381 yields 310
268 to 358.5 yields 321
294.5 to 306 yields 311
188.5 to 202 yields 308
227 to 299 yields 320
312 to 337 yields 319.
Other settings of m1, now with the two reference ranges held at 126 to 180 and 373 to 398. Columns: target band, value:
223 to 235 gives -0.11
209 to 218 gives -0.16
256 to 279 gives -0.12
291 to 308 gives -0.10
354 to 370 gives 0.00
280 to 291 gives -0.12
